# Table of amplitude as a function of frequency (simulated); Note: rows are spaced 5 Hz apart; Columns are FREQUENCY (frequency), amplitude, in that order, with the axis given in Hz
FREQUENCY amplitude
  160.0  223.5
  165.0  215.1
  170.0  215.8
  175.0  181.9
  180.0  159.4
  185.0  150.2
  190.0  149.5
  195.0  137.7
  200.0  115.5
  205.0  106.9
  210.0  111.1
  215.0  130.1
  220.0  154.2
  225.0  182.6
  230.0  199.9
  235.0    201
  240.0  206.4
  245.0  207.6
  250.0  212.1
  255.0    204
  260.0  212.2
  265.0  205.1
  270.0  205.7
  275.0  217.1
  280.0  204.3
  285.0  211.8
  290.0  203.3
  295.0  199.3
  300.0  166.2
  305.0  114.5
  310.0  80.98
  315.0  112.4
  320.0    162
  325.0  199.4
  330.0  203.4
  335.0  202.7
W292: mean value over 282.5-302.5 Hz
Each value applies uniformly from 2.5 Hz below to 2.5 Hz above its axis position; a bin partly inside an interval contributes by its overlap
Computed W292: 195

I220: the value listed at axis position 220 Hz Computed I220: 154.2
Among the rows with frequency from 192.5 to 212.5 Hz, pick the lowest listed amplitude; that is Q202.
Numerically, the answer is 106.9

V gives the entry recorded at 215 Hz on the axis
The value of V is 130.1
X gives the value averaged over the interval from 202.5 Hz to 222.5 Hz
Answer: 126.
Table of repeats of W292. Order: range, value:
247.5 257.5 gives 208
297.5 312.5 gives 121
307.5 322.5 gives 118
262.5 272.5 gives 205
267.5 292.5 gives 208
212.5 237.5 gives 174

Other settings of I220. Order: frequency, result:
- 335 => 202.7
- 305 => 114.5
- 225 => 182.6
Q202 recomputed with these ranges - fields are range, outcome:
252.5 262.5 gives 204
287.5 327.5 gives 80.98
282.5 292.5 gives 203.3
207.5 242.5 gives 111.1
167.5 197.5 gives 137.7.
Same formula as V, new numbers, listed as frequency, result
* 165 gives 215.1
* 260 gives 212.2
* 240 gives 206.4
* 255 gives 204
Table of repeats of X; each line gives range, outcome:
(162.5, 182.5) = 193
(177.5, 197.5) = 149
